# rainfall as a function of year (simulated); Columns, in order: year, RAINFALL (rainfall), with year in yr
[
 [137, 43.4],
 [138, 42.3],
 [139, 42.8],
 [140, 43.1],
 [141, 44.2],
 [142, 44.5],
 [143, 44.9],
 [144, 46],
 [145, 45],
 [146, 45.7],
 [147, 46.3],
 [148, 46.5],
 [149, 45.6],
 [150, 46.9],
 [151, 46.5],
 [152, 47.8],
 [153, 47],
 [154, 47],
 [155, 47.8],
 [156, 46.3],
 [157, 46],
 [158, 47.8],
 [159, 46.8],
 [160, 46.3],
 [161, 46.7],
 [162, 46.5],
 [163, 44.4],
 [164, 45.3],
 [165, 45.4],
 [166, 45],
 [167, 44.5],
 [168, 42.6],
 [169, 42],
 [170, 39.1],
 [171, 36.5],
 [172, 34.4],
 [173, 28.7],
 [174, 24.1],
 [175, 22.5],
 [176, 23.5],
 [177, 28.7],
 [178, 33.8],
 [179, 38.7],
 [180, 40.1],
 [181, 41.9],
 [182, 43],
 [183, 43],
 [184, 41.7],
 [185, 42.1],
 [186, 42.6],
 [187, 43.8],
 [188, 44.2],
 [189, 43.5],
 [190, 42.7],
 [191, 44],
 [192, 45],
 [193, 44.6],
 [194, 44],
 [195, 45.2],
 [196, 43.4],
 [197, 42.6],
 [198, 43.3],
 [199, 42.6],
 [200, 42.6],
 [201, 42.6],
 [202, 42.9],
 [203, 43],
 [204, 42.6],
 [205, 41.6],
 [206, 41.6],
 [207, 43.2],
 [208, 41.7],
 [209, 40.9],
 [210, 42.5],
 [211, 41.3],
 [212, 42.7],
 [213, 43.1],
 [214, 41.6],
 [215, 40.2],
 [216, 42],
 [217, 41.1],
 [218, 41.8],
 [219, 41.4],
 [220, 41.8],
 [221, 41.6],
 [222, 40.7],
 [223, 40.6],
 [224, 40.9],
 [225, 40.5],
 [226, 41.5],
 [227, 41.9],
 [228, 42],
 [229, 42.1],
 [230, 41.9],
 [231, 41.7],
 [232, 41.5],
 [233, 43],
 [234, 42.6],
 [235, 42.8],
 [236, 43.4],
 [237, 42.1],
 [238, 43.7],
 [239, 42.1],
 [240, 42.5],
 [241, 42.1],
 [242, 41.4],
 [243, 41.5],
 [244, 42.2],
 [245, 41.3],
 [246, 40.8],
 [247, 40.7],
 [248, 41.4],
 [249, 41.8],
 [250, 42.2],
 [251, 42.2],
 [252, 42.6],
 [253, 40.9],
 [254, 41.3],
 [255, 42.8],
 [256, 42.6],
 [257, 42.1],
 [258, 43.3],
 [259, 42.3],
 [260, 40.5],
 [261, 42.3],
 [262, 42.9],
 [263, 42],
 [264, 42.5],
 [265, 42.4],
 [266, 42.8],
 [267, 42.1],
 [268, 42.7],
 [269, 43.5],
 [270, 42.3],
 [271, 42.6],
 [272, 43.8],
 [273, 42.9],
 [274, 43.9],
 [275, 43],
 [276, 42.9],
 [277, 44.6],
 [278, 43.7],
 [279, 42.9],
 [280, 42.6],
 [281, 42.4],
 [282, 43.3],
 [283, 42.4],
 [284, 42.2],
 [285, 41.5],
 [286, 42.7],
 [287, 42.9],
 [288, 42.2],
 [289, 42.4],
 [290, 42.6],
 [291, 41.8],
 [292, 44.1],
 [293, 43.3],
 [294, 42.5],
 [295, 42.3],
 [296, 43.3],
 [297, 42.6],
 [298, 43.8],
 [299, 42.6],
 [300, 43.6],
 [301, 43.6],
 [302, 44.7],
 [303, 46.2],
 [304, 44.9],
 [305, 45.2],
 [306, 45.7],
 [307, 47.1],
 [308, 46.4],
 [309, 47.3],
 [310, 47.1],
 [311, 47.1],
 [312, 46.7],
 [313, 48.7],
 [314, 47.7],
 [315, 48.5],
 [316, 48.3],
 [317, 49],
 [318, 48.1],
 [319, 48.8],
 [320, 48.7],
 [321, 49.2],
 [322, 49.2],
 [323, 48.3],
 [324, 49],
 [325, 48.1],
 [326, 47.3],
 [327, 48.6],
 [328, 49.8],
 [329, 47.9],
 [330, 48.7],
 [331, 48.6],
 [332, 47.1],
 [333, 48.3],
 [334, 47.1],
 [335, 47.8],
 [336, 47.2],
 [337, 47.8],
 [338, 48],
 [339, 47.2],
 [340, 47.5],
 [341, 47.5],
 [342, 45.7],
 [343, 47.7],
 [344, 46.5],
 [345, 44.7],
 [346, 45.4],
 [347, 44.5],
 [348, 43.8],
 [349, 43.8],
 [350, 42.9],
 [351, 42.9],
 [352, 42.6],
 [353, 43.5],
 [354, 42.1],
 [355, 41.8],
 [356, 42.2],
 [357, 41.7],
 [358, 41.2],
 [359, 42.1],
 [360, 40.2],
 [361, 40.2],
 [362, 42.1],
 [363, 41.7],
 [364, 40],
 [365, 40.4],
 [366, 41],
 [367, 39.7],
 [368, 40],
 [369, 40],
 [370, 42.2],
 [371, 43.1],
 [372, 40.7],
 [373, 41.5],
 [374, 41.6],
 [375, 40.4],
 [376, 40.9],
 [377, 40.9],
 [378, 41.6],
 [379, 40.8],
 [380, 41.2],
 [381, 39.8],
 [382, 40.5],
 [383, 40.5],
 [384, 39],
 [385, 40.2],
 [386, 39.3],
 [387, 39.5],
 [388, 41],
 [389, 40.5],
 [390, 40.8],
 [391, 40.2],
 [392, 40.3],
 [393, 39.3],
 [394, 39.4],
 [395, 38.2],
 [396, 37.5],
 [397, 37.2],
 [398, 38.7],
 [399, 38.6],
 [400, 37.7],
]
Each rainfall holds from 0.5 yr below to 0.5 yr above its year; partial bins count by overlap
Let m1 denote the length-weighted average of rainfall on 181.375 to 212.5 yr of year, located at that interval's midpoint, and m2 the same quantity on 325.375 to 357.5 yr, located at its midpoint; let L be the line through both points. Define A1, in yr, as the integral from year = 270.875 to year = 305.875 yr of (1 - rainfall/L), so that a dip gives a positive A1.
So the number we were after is 1.2 yr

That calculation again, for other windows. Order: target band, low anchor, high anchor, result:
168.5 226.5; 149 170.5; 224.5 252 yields 4.5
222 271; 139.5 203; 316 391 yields 1.1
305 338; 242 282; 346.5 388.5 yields -4.9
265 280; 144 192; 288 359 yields 0.5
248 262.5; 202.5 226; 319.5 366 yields 0.3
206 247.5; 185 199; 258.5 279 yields 1.4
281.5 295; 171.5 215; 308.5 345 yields 0.9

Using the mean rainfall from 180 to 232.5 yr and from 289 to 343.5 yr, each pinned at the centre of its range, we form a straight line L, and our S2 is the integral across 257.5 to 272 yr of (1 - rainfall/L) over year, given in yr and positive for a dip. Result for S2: 0.68 yr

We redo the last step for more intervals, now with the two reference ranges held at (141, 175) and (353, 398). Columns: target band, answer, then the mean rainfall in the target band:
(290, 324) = -3.7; 45.9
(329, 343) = -2.2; 47.6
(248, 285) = -0.5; 42.6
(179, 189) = 0.2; 42.4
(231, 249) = 0.1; 42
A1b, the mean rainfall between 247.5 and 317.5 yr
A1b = 43.6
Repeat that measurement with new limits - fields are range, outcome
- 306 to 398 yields 43.9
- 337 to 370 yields 43.2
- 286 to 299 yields 42.8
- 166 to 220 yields 40.5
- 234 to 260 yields 42.1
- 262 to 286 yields 42.8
